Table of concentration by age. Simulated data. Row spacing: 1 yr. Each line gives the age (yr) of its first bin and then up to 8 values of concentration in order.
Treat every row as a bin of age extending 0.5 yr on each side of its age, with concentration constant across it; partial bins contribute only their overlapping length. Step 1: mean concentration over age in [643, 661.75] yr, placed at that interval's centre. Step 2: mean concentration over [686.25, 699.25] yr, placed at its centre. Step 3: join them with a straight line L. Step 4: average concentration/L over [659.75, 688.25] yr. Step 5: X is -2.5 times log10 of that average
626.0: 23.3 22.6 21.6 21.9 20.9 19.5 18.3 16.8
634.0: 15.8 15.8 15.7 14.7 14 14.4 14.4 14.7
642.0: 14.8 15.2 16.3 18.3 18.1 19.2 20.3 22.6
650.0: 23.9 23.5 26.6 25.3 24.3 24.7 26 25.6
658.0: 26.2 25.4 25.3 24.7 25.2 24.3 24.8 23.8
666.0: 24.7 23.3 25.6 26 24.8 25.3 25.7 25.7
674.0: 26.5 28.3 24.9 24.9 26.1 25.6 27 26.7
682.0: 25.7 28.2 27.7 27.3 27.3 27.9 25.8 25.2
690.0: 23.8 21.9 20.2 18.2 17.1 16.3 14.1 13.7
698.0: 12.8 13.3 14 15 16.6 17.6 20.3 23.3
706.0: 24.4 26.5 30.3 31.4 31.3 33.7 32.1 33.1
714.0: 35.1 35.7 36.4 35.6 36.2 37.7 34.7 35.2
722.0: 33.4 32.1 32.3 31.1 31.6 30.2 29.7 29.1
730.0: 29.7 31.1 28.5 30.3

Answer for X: -0.22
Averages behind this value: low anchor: 22.9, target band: 25.8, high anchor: 19.5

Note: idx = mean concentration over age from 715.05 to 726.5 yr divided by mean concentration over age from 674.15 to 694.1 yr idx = 1.4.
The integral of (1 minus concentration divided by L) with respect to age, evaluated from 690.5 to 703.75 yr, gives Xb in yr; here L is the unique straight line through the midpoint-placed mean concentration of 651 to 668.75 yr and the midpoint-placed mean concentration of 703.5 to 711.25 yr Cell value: 5.23 yr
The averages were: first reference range 25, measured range 16.3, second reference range 27.5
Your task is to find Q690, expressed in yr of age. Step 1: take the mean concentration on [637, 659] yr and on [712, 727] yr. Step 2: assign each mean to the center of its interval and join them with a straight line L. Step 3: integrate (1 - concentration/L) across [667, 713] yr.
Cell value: 7.07 yr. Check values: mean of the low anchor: 20.4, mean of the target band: 23.8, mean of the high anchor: 34.1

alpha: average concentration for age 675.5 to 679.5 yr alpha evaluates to 25.4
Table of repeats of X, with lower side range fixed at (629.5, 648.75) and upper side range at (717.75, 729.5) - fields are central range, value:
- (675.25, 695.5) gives 0.04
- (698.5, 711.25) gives 0.28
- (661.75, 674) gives -0.13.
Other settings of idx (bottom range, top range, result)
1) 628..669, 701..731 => 1.45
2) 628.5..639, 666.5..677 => 1.49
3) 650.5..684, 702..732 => 1.21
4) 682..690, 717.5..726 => 1.27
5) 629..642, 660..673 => 1.52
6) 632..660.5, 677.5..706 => 1.08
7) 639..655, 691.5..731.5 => 1.35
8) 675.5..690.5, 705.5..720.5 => 1.25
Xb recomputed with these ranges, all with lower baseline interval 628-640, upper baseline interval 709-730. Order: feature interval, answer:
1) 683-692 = 0.5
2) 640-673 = -2.2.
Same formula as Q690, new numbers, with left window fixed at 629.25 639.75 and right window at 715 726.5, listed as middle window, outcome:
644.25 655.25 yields -1.34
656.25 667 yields -1.35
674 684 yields -0.27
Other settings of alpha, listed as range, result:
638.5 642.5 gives 14.6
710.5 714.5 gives 33.5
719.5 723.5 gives 33.9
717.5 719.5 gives 37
